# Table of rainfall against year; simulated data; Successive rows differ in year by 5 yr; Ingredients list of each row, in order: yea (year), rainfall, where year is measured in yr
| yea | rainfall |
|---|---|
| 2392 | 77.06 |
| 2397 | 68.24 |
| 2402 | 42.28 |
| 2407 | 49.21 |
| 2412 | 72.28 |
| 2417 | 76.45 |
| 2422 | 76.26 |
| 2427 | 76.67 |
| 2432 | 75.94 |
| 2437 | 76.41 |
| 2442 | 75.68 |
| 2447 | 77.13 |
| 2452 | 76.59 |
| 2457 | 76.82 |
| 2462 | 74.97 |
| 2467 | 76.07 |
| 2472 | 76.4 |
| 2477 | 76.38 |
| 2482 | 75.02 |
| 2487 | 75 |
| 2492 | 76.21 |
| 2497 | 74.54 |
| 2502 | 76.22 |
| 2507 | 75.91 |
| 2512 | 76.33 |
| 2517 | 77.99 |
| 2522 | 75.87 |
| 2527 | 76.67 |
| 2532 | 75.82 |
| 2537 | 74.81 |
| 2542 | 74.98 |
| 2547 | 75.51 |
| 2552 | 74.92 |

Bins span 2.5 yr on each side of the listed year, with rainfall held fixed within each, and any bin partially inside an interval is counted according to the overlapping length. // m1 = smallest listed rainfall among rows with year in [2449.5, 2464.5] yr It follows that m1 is 74.97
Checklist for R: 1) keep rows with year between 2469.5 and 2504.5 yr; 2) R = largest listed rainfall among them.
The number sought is 76.4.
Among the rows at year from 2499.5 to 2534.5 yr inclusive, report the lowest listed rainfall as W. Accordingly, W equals 75.82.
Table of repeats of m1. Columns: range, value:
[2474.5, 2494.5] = 75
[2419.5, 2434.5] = 75.94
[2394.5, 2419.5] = 42.28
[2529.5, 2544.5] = 74.81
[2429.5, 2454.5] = 75.68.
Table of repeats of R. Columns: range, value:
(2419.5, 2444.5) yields 76.67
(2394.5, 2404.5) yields 68.24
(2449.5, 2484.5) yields 76.82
